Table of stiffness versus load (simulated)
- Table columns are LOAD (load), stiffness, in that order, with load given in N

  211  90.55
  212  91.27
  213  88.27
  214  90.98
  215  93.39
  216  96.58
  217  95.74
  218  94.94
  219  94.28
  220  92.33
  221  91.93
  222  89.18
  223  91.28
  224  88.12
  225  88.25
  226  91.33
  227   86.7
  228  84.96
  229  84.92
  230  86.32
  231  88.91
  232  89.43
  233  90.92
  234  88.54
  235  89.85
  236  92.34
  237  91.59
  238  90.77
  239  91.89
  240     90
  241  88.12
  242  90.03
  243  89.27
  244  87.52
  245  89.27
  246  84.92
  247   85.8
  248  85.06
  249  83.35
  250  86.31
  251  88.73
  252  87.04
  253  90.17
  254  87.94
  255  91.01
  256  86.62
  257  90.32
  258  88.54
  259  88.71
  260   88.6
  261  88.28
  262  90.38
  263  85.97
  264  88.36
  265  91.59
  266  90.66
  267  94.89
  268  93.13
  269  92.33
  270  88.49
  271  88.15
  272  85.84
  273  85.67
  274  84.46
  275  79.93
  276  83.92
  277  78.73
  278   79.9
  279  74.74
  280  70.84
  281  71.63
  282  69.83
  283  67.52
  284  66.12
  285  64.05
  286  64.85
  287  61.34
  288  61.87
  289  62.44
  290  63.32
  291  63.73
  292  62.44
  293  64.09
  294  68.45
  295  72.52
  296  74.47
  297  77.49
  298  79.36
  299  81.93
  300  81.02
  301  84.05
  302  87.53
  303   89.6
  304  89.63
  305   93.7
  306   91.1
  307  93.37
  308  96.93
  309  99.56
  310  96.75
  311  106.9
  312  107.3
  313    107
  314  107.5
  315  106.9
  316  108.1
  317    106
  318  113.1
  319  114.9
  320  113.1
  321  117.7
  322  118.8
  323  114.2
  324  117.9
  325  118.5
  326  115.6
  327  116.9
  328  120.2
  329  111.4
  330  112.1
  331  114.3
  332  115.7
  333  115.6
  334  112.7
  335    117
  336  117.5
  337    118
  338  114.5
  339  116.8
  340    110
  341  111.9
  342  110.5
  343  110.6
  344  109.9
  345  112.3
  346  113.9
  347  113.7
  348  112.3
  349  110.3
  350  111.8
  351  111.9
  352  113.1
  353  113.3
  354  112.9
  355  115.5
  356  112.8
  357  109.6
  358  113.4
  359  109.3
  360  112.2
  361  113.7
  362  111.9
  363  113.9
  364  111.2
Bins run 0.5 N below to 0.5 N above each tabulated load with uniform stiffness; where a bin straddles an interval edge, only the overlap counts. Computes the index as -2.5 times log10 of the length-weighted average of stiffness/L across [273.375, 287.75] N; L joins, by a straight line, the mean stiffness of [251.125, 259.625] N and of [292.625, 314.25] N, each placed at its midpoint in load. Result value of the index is 0.217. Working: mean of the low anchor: 88.8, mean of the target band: 72.6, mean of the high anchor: 88.6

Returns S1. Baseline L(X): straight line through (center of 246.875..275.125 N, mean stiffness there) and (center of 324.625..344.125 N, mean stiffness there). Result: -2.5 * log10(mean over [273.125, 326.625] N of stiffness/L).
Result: 0.17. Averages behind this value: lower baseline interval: 88.3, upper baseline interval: 115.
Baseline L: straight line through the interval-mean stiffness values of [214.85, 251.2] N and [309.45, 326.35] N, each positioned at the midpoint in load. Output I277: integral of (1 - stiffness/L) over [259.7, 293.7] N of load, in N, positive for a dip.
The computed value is 7.6 N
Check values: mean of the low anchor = 89.5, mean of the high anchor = 111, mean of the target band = 77.8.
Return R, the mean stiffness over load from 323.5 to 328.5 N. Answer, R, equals 118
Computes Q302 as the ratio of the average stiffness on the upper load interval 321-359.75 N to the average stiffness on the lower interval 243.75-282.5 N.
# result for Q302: 1.33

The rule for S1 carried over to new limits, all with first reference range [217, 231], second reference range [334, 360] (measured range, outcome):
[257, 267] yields 0.09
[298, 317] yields 0.10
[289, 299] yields 0.42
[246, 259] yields 0.09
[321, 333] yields -0.07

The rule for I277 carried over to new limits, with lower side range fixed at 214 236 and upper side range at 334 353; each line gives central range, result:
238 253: 1.0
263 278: 1.8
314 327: -0.6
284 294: 3.8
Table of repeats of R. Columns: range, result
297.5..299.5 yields 80.6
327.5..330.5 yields 115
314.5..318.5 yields 109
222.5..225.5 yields 89.2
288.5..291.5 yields 63.2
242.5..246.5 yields 87.7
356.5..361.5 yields 112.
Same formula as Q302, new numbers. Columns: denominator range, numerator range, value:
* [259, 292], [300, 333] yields 1.35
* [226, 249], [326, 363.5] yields 1.28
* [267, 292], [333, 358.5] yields 1.50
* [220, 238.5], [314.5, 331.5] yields 1.28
